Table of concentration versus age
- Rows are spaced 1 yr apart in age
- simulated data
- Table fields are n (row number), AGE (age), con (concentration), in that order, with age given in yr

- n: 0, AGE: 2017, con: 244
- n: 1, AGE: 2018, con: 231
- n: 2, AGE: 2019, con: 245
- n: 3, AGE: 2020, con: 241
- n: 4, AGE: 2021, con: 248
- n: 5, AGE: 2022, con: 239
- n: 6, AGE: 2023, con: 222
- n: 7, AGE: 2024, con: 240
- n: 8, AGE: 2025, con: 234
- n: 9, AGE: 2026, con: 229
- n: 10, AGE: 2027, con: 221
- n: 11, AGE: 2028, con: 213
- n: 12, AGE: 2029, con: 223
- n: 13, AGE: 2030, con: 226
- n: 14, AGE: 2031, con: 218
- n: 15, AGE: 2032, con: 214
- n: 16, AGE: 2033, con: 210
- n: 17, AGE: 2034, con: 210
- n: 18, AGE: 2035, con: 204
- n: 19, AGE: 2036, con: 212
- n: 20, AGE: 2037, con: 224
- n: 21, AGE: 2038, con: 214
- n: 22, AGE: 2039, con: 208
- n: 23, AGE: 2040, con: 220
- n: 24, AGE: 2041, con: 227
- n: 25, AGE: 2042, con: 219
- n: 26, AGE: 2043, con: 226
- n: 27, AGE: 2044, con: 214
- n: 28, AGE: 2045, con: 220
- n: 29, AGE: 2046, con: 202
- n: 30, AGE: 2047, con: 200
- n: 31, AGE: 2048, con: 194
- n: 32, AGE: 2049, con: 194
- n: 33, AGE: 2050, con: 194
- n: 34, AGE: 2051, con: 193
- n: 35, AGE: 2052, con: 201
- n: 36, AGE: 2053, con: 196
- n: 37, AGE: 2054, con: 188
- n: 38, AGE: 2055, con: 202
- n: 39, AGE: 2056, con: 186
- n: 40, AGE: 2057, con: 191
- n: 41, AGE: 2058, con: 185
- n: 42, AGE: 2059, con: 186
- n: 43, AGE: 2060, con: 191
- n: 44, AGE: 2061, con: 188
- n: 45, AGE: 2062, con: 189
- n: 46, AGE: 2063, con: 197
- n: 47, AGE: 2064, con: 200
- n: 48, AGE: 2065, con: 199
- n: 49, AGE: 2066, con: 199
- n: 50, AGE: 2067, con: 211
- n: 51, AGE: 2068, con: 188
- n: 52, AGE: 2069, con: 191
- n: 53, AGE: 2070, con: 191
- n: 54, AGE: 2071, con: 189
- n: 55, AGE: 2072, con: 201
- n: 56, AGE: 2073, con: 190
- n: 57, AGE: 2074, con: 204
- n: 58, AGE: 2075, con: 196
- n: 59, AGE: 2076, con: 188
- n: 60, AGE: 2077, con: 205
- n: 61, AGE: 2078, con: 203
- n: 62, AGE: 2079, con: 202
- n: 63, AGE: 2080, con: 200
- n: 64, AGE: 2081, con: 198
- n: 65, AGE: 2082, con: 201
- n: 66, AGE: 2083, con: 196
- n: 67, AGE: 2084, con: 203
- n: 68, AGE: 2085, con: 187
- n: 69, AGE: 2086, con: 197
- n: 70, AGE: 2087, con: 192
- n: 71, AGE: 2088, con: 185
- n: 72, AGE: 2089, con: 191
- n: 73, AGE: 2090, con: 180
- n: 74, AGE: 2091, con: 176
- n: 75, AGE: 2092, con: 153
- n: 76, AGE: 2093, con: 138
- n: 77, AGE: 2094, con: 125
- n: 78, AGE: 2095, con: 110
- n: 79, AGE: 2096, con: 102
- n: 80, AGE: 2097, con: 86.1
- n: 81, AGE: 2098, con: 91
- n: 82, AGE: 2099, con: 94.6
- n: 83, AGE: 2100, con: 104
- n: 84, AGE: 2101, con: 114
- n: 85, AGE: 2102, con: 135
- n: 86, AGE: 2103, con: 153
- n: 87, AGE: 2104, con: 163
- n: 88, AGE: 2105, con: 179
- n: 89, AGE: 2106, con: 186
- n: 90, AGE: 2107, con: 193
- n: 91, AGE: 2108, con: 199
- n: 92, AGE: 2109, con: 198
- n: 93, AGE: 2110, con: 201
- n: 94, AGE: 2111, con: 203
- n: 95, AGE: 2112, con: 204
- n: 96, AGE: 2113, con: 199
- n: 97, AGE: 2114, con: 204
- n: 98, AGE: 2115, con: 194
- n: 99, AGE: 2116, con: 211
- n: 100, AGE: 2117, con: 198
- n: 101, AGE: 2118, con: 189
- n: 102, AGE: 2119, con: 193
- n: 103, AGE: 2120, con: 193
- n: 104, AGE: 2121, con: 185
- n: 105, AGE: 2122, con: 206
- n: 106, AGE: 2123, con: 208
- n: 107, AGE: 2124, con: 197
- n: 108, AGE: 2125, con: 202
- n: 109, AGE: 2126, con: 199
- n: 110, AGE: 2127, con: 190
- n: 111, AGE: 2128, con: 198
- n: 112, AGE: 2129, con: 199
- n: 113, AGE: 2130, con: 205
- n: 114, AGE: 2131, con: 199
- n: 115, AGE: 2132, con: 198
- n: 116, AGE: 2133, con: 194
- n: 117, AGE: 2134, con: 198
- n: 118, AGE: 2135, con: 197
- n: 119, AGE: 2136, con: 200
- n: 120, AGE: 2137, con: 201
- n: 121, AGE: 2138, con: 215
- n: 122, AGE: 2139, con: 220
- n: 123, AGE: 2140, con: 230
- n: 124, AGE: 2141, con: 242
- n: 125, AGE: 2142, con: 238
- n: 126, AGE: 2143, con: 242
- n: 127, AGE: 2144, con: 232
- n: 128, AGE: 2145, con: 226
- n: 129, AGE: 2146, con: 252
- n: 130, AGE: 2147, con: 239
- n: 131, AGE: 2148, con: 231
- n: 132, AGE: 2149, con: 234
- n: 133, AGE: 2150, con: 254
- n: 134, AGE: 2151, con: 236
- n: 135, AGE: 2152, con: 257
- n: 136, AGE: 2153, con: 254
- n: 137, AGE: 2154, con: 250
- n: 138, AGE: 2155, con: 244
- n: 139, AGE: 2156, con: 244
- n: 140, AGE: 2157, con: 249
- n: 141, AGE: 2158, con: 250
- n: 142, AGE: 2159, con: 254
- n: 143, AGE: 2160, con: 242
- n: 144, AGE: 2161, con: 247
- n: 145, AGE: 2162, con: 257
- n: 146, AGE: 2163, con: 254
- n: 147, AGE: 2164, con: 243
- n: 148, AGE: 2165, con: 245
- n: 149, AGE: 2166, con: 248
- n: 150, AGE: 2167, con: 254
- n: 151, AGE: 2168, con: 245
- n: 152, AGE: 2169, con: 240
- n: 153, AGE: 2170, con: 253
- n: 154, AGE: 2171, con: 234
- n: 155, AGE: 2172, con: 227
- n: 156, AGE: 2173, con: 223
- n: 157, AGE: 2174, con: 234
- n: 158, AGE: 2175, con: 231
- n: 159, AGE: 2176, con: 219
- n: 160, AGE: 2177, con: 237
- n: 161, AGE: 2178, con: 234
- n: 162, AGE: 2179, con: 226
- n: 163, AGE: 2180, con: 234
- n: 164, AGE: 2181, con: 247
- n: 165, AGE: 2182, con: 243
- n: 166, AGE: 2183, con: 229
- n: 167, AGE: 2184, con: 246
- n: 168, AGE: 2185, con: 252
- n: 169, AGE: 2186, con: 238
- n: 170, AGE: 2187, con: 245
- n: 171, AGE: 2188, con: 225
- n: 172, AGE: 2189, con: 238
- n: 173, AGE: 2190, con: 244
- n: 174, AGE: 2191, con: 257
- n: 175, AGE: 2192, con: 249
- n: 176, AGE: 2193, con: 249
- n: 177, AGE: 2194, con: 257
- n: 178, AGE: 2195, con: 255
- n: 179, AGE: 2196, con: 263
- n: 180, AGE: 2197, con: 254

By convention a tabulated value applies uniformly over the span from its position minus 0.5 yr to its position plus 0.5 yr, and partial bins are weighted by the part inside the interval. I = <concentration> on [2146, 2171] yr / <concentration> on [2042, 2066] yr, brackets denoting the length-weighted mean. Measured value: 1.25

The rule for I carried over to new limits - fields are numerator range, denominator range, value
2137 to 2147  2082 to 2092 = 1.23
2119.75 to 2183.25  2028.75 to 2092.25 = 1.14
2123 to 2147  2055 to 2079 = 1.09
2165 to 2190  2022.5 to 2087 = 1.17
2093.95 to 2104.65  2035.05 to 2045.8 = 0.54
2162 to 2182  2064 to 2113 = 1.36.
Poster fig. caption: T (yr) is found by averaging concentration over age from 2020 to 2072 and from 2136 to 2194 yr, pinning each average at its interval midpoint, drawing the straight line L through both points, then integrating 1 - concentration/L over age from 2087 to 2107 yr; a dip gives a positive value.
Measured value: 7.1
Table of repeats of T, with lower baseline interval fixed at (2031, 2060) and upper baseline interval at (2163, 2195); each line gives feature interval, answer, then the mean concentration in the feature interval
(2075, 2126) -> 9.96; 177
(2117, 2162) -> 1.75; 221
